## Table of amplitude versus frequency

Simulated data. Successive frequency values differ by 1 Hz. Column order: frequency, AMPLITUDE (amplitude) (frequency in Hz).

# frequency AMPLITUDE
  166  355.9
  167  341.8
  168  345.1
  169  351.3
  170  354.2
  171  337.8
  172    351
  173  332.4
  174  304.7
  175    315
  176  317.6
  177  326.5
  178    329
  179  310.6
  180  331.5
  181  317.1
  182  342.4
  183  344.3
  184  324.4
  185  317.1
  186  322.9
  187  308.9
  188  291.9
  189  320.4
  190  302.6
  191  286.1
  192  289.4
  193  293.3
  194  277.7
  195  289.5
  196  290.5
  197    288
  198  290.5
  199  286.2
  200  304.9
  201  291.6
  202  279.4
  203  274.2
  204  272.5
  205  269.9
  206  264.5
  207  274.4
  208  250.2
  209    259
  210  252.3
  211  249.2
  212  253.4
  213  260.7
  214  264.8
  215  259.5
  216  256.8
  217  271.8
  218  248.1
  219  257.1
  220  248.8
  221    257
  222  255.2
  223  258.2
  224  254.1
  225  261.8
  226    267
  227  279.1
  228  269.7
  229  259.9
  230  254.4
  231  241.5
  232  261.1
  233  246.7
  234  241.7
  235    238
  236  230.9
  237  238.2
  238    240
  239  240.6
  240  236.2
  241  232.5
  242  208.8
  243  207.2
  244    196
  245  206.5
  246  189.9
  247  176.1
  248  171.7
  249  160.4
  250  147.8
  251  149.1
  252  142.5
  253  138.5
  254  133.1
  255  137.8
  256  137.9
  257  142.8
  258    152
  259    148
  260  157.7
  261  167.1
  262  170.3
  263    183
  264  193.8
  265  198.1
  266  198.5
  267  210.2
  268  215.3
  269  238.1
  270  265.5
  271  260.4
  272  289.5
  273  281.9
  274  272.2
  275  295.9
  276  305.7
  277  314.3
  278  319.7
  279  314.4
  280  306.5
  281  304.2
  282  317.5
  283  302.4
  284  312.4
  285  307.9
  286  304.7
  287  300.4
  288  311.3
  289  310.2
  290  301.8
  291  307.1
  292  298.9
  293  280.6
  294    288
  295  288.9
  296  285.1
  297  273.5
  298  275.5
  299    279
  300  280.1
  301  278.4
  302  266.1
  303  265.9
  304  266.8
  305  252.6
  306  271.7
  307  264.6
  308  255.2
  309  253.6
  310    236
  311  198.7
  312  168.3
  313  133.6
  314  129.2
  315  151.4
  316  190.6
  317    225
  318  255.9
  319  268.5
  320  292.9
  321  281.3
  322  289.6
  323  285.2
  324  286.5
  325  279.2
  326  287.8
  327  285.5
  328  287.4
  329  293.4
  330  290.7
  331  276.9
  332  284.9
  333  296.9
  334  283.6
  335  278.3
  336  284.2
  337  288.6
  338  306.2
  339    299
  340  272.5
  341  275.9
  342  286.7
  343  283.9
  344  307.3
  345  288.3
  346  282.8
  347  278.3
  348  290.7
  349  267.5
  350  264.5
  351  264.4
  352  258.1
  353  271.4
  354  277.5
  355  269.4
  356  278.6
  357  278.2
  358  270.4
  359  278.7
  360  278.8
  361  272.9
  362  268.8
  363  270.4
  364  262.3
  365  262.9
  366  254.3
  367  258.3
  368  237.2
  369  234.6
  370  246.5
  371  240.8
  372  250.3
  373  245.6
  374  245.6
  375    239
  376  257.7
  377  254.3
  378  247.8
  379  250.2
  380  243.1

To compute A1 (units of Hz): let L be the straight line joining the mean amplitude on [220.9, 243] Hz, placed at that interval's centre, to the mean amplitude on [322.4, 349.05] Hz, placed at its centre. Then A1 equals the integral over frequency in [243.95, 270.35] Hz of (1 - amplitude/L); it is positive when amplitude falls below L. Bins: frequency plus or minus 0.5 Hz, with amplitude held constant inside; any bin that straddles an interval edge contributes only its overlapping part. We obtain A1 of 8.5 Hz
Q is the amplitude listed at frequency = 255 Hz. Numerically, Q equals 137.8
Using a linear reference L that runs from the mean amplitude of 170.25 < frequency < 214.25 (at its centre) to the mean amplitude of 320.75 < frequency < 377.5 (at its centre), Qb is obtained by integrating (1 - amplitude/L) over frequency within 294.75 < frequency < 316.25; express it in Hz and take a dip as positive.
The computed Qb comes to 3.14 Hz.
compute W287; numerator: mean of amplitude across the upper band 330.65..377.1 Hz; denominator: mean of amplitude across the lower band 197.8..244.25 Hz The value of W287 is 1.1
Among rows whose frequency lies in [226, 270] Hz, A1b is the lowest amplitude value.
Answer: 133.1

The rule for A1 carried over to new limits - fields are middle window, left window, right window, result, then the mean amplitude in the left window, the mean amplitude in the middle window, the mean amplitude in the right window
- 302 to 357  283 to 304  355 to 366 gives 3.0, 290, 264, 271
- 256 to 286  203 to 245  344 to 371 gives 1.3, 251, 246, 268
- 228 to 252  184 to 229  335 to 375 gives 5.1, 276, 216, 270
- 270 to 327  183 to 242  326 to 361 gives 1.1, 269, 272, 282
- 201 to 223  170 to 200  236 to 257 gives -0.5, 312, 262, 185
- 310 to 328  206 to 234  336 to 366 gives 2.3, 258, 237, 277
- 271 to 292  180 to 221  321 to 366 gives -1.6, 284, 303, 280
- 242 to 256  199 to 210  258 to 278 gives 4.4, 274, 166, 230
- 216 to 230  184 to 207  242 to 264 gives -1.8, 292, 260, 164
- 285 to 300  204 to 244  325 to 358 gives -1.3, 251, 293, 282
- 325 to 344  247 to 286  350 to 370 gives -2.5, 223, 287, 265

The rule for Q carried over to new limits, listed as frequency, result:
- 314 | 129.2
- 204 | 272.5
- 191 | 286.1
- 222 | 255.2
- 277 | 314.3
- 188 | 291.9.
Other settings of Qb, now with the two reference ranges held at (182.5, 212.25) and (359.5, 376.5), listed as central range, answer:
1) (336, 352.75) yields -1.5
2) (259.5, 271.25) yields 3.0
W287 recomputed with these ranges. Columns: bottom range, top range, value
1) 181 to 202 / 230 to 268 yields 0.63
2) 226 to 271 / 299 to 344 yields 1.29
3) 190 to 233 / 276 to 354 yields 1.02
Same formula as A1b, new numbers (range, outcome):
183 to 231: 241.5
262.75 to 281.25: 183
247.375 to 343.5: 129.2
